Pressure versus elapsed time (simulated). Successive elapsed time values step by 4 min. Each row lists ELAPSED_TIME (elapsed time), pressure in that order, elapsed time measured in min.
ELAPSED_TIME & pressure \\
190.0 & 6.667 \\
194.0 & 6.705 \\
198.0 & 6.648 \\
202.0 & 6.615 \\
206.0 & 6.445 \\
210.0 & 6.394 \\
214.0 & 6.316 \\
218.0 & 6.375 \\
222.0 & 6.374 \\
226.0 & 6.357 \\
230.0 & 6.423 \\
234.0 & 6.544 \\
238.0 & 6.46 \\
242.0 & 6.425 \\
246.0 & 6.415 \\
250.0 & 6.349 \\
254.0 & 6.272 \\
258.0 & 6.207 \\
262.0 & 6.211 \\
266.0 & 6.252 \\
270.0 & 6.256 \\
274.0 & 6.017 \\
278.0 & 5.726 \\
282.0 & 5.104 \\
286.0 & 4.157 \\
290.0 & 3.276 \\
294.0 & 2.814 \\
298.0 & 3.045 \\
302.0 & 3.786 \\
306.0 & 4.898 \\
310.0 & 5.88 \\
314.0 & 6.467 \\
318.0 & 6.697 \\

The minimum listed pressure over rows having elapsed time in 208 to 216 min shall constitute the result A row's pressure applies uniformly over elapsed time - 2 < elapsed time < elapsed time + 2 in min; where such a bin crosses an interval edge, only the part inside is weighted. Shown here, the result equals 6.316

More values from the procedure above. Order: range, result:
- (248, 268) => 6.207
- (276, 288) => 4.157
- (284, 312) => 2.814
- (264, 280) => 5.726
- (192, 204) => 6.615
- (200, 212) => 6.394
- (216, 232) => 6.357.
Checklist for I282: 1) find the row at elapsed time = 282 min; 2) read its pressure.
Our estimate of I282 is 5.104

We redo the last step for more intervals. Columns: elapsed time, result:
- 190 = 6.667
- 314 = 6.467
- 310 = 5.88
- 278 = 5.726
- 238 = 6.46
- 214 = 6.316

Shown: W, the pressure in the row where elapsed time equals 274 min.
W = 6.017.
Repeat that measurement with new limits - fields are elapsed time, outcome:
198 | 6.648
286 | 4.157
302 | 3.786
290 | 3.276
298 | 3.045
